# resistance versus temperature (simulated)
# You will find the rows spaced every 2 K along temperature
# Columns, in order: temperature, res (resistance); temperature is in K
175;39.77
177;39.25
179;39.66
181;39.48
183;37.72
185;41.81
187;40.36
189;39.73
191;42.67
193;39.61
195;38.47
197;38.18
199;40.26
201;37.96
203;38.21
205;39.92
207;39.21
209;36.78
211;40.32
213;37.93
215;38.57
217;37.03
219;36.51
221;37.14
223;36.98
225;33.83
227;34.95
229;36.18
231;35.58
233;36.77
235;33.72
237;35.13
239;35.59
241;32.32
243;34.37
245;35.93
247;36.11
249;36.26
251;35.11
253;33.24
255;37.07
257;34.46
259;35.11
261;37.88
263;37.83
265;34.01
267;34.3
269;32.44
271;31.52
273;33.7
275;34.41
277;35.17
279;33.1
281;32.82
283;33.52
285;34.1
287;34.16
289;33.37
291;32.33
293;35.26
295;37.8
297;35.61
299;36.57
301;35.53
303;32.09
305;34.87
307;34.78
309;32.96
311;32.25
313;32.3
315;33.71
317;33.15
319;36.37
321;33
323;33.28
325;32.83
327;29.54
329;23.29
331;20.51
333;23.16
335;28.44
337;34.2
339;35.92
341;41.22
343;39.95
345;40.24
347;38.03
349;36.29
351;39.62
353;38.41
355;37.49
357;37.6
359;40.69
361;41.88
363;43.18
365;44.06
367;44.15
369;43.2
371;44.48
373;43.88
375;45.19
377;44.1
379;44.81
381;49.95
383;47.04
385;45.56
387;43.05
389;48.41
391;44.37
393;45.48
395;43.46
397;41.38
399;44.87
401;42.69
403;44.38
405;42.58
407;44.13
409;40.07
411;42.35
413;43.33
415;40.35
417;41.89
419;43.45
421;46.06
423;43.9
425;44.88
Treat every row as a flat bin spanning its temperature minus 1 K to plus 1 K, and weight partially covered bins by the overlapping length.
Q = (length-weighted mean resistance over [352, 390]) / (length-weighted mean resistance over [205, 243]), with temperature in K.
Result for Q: 1.20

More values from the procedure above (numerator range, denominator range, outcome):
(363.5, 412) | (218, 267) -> 1.25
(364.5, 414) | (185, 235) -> 1.16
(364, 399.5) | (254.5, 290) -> 1.31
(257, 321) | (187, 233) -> 0.90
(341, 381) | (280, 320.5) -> 1.22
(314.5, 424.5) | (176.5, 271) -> 1.08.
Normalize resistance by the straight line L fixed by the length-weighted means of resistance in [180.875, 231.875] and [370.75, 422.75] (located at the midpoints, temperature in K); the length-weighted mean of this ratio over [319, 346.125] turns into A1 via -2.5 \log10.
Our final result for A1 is 0.294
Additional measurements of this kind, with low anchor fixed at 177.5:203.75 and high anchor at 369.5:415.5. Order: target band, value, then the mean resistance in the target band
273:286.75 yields 0.22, 33.9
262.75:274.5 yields 0.22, 33.7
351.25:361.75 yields 0.11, 39.2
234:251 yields 0.17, 34.9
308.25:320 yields 0.26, 33.5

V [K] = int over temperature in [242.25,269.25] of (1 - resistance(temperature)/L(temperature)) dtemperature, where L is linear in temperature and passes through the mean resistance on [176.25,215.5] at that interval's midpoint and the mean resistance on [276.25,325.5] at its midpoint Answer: 0.69 K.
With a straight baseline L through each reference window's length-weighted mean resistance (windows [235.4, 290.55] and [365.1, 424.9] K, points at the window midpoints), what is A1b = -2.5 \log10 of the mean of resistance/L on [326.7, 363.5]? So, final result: 0.15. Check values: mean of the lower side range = 34.5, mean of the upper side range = 44.1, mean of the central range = 35.2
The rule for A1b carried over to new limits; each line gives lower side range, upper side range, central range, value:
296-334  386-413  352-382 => -0.10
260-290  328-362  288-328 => 0.02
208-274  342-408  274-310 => 0.12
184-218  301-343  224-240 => 0.07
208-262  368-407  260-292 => 0.13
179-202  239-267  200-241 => 0.02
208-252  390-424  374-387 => -0.09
